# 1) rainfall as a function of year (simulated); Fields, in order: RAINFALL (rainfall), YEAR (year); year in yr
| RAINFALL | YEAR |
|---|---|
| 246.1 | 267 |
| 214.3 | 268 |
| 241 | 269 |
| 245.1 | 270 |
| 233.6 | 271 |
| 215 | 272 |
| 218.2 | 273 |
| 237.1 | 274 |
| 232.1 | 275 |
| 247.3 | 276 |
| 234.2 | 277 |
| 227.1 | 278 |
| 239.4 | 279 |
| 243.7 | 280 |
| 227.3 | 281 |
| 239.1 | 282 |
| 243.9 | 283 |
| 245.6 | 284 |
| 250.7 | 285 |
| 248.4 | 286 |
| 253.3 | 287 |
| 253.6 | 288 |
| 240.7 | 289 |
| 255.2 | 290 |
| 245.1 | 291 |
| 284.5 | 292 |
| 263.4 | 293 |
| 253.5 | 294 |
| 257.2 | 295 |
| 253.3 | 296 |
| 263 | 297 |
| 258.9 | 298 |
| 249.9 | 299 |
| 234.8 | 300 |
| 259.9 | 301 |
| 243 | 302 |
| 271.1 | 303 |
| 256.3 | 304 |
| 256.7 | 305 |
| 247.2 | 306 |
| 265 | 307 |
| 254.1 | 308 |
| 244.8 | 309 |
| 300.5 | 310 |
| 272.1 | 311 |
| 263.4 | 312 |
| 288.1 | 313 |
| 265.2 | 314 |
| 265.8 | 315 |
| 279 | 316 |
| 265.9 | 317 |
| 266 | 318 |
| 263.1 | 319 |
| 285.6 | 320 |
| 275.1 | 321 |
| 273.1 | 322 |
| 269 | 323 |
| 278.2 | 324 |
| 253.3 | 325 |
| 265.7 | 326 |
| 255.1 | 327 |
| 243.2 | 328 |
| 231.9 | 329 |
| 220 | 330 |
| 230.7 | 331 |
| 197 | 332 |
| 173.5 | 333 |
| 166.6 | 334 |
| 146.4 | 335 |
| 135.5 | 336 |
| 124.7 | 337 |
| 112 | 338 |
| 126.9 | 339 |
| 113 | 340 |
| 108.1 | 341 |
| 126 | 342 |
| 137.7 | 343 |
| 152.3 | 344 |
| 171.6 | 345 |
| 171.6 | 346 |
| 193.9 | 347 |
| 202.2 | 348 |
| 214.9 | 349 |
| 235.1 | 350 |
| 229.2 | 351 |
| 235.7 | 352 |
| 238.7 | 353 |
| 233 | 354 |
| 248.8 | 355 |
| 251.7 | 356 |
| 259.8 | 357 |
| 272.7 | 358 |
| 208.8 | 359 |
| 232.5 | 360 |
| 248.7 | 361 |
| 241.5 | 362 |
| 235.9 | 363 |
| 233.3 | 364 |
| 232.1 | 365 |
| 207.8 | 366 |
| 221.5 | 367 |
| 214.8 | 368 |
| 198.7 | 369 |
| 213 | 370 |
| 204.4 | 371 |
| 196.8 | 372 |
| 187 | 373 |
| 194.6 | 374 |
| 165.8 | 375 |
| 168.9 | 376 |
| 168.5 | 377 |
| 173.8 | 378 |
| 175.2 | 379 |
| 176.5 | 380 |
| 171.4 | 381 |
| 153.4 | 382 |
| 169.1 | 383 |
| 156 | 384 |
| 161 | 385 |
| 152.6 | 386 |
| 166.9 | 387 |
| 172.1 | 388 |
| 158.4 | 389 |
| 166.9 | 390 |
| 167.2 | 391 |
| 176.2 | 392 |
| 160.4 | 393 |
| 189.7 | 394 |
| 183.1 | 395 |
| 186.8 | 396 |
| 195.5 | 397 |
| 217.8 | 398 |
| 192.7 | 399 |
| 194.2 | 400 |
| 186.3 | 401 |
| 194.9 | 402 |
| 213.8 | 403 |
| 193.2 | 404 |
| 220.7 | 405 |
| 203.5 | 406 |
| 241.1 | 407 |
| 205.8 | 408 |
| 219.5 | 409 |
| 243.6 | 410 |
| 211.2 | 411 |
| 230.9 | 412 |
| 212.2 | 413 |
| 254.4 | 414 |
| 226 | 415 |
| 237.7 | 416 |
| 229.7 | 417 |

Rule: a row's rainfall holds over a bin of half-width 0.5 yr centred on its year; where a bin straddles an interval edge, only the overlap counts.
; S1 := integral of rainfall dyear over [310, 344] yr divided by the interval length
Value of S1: 218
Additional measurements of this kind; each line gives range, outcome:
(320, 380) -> 205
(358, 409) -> 194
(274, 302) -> 248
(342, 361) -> 215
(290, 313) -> 260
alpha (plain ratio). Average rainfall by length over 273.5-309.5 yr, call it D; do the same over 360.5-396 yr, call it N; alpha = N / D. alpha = 0.8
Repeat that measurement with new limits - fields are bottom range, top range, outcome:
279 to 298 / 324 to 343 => 0.72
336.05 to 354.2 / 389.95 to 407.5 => 1.13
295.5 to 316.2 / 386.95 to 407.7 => 0.73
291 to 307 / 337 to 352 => 0.64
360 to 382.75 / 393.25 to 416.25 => 1.05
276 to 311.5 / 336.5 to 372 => 0.80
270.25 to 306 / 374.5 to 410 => 0.74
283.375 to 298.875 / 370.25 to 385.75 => 0.69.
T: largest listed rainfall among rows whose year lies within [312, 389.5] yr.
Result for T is 288.1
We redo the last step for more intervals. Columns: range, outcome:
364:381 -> 233.3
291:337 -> 300.5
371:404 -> 217.8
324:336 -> 278.2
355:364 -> 272.7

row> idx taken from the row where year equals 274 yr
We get 237.1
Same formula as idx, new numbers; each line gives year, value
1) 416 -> 237.7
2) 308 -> 254.1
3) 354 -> 233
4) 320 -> 285.6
